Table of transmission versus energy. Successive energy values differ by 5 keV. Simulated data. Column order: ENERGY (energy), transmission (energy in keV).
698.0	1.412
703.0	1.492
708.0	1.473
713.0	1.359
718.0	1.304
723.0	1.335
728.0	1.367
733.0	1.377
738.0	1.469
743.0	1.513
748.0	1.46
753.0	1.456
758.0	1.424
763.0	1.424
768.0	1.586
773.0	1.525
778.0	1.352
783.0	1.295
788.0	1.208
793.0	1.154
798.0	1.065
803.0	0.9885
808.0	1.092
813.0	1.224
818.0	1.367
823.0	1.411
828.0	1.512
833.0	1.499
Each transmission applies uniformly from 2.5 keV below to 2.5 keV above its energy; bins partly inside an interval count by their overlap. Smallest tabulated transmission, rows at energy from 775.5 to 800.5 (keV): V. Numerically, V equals 1.065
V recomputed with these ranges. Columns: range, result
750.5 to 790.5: 1.208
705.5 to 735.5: 1.304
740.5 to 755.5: 1.456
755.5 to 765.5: 1.424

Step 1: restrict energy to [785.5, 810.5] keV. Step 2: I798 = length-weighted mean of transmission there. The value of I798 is 1.1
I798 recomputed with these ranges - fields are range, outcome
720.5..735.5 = 1.36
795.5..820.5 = 1.15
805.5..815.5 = 1.16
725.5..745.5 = 1.43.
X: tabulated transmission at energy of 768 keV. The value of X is 1.586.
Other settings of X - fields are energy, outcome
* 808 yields 1.092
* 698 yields 1.412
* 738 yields 1.469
